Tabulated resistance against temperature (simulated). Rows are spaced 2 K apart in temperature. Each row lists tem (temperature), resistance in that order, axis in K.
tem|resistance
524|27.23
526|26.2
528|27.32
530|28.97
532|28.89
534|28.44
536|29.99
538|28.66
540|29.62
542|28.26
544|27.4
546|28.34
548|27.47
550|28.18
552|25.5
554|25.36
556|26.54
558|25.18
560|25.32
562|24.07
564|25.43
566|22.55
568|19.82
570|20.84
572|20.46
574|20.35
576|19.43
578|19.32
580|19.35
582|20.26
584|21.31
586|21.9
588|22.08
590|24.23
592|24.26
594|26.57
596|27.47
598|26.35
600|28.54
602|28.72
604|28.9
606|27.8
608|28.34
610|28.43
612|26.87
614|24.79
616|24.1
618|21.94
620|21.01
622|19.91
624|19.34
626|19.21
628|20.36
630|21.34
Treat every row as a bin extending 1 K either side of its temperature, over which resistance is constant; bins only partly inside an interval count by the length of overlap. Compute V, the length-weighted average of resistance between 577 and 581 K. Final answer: 19.3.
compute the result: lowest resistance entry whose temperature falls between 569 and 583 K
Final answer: 19.32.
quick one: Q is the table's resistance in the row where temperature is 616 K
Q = 24.1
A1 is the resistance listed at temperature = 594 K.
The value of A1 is 26.57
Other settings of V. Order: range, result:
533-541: 29.2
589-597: 25.6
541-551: 27.9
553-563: 25.3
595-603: 27.8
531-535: 28.7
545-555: 27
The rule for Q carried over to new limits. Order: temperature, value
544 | 27.4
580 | 19.35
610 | 28.43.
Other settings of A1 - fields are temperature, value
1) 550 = 28.18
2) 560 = 25.32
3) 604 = 28.9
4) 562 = 24.07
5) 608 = 28.34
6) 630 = 21.34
